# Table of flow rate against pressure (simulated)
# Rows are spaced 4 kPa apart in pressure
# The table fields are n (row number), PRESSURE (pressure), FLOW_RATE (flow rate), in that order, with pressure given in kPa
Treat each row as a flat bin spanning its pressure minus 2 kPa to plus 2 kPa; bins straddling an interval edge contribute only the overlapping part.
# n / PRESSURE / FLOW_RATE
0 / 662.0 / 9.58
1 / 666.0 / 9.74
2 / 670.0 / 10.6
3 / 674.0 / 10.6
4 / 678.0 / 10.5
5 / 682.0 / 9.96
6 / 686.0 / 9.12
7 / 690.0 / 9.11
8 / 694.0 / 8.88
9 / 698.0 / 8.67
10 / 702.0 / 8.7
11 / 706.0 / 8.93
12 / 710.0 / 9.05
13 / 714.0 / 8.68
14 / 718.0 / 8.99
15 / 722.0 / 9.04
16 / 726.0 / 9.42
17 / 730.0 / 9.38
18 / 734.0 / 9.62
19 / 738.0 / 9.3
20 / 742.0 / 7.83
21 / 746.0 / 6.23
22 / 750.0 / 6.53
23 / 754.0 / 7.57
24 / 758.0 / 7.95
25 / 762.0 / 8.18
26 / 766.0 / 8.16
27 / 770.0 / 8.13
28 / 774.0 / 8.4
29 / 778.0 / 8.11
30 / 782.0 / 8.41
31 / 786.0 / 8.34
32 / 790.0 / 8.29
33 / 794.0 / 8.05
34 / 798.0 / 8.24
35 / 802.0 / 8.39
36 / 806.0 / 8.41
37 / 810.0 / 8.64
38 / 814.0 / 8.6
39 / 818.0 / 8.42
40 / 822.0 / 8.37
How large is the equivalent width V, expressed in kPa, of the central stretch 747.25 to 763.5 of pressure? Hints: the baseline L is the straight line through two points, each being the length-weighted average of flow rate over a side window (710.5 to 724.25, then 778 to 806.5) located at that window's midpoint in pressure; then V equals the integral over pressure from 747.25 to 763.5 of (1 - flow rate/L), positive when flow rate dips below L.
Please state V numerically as 2.1 kPa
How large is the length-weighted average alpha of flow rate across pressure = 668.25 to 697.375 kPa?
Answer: 9.76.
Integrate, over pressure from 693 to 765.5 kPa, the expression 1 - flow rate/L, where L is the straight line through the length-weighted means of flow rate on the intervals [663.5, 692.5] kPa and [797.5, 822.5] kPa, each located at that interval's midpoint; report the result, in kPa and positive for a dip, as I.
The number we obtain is 6.78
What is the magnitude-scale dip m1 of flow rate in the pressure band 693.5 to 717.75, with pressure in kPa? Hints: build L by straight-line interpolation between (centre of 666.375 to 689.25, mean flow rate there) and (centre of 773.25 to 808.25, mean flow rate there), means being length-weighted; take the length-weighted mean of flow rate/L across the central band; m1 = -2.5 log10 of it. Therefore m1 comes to 0.095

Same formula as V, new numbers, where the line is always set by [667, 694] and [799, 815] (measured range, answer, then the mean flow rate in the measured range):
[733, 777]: 5.4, 7.96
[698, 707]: 0.8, 8.77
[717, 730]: 0.3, 9.2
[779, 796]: 0.9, 8.26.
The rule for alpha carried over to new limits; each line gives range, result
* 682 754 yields 8.68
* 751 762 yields 7.72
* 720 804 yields 8.27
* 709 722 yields 8.92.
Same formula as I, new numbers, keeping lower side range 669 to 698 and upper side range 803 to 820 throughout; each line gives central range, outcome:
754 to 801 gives 3.4 kPa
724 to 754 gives 3.0 kPa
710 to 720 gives 0.6 kPa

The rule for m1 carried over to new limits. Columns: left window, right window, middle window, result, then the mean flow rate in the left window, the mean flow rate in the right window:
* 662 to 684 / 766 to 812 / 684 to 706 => 0.11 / 10.2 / 8.3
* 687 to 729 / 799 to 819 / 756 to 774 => 0.07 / 8.96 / 8.48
